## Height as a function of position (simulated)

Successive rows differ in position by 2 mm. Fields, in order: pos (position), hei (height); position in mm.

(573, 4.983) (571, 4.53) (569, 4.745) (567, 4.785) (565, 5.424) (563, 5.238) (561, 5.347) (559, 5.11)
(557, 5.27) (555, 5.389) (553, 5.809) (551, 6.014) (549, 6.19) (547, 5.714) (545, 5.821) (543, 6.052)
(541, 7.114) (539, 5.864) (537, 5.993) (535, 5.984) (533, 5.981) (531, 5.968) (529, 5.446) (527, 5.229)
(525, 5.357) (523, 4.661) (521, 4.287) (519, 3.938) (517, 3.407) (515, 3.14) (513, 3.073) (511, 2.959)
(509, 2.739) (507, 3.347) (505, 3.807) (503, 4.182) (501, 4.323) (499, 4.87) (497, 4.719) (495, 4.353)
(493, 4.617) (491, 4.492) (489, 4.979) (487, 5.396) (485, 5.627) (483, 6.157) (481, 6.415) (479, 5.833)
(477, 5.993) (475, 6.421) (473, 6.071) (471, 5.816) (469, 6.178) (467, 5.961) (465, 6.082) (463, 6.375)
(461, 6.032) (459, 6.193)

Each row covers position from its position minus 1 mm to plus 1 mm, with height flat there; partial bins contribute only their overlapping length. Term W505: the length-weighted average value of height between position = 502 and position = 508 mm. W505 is 3.78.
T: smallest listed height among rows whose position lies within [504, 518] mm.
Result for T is 2.739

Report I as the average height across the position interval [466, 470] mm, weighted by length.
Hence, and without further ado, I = 6.07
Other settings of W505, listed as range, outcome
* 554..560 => 5.26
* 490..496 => 4.49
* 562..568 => 5.15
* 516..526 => 4.33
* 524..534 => 5.6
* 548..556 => 5.85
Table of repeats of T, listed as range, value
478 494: 4.492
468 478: 5.816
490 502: 4.323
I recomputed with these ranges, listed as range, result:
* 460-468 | 6.11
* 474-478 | 6.21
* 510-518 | 3.14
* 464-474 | 6.02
